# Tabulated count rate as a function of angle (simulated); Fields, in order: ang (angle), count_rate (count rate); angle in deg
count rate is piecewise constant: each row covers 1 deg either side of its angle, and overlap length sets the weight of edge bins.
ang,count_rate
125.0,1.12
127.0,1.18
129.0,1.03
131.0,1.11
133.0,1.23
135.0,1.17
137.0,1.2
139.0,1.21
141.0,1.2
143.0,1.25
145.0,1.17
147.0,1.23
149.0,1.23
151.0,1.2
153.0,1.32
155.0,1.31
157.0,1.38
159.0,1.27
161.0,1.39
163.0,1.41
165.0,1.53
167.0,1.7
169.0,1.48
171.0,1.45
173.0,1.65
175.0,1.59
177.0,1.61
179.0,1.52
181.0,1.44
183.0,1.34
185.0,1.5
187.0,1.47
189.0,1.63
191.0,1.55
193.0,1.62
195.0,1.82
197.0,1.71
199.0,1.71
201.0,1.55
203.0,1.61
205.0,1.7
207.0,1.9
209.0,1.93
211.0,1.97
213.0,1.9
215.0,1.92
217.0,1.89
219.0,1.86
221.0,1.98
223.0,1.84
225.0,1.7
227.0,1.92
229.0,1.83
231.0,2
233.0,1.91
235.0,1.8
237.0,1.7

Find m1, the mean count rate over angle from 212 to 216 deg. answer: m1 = 1.91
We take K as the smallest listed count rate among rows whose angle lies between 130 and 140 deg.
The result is 1.11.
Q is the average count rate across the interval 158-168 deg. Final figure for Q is 1.46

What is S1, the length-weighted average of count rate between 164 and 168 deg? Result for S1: 1.61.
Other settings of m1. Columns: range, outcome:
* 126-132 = 1.11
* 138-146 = 1.21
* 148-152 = 1.21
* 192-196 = 1.72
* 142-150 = 1.22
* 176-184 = 1.48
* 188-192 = 1.59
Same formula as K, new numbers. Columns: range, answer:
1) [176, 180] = 1.52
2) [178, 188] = 1.34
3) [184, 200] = 1.47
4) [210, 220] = 1.86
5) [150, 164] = 1.2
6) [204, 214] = 1.7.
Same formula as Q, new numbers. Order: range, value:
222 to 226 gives 1.77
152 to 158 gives 1.34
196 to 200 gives 1.71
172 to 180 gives 1.59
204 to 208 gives 1.8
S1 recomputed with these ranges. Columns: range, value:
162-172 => 1.51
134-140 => 1.19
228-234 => 1.91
